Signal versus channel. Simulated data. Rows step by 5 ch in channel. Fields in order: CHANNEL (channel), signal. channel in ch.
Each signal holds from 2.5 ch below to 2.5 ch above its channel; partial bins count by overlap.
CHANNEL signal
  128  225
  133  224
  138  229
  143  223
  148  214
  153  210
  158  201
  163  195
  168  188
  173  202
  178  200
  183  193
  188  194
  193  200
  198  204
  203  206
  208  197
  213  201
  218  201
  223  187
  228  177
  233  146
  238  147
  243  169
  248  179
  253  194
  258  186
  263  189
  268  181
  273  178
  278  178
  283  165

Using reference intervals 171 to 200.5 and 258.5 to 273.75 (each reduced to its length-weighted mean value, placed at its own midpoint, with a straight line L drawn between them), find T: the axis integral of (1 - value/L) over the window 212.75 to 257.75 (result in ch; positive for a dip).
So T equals 2.93 ch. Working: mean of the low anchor 199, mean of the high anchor 184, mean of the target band 177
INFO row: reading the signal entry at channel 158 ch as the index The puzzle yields 201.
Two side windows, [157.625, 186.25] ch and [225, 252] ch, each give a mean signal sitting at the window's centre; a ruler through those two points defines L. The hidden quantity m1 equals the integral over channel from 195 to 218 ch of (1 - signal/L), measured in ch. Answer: -2.75 ch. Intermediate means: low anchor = 196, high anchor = 166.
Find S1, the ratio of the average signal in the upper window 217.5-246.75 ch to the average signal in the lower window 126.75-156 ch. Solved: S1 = 0.77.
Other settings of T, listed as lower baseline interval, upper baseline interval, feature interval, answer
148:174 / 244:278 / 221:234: 1.2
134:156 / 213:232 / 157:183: 1.5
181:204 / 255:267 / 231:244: 2.6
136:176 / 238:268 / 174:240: 1.4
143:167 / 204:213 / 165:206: 0.8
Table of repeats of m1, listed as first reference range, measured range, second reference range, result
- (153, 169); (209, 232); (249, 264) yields 0.4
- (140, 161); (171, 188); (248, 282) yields 0.6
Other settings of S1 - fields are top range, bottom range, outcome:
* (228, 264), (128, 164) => 0.80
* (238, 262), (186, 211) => 0.89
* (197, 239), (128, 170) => 0.88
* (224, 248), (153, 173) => 0.83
